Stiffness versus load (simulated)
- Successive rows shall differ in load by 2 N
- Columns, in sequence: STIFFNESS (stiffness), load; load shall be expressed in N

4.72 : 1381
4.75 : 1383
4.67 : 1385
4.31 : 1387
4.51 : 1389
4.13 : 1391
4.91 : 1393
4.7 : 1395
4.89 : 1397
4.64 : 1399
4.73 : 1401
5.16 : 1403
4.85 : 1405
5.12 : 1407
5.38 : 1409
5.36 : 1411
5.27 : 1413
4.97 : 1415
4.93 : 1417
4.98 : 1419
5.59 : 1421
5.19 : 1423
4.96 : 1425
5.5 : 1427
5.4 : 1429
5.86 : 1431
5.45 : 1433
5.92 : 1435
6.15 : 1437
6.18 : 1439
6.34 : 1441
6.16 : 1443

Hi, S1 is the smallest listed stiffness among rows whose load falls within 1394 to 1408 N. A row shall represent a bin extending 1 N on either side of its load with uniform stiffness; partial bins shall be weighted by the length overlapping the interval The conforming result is 4.64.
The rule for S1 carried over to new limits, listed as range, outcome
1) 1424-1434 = 4.96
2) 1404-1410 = 4.85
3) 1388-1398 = 4.13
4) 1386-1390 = 4.31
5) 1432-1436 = 5.45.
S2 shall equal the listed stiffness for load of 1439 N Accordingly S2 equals 6.18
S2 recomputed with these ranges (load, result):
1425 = 4.96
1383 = 4.75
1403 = 5.16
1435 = 5.92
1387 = 4.31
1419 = 4.98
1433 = 5.45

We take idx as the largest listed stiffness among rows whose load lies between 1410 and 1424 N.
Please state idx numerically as 5.59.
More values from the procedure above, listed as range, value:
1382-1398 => 4.91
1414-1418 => 4.97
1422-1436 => 5.92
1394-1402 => 4.89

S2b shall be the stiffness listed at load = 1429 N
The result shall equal 5.4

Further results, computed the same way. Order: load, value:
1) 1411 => 5.36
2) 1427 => 5.5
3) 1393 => 4.91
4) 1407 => 5.12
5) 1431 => 5.86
